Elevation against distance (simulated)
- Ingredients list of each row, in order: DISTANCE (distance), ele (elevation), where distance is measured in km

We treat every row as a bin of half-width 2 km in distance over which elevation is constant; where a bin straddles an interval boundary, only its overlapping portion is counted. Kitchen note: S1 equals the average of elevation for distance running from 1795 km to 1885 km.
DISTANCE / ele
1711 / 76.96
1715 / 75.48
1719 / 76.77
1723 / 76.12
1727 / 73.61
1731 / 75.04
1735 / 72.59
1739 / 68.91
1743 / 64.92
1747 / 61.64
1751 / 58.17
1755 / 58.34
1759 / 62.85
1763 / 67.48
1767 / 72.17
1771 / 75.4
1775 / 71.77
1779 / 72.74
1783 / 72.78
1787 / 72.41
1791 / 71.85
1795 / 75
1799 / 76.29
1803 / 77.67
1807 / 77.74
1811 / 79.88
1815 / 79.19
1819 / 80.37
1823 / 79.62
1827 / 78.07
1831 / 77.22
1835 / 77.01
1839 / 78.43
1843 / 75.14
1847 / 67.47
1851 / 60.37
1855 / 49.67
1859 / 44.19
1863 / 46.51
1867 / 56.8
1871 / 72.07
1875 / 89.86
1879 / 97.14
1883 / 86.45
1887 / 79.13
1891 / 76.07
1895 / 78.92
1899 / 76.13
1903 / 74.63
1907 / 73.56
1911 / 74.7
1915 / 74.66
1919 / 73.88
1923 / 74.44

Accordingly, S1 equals 73.1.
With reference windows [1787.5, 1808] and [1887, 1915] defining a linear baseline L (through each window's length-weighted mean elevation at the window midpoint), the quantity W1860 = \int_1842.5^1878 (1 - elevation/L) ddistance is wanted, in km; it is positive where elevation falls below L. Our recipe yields 5.99 km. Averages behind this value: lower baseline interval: 75.4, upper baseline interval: 75.8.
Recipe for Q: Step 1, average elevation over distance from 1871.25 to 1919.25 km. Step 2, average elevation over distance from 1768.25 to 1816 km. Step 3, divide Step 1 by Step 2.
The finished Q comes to 1.1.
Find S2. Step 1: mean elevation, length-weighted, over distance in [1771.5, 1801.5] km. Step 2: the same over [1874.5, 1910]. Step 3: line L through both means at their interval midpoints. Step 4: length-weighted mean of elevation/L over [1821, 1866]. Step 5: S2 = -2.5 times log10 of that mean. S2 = 0.16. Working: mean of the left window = 73.4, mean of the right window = 80.8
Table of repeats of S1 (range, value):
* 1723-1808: 70.5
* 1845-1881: 64.9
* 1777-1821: 76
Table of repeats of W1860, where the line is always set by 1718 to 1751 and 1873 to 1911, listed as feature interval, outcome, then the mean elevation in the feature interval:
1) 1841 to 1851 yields 1.12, 69.1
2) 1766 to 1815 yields -0.53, 74.9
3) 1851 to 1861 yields 3.68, 49.6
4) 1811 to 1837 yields -0.80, 78.7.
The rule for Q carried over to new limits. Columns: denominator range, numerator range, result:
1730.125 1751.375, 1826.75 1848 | 1.13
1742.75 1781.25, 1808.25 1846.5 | 1.17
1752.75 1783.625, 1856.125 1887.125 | 1.02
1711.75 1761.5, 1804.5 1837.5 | 1.14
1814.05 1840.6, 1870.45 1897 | 1.06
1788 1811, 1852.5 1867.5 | 0.64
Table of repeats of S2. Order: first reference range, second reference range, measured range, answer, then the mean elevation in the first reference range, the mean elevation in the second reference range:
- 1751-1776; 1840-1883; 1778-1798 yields -0.09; 67.1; 67.2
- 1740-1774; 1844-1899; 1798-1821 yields -0.17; 65.4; 69.9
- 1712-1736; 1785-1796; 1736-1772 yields 0.13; 75.1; 72.9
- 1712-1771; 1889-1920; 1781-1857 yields -0.03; 69.2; 75.4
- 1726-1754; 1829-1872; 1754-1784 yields -0.05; 67.3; 63.9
